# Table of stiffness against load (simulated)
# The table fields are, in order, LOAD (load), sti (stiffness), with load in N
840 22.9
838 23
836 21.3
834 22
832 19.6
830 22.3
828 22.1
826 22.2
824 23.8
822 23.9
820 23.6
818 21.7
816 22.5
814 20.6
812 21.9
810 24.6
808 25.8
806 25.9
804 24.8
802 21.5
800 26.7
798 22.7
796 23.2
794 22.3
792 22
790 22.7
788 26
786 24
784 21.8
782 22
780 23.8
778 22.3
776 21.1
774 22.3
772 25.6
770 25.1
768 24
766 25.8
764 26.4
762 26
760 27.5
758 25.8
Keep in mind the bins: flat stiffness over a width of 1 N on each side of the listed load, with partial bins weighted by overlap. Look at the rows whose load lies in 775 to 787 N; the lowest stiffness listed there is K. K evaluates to 21.1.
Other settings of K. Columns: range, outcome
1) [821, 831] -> 22.1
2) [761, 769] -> 24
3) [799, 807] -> 21.5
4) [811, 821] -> 20.6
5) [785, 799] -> 22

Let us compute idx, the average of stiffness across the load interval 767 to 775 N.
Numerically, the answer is 24.2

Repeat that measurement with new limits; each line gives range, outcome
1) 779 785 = 22.5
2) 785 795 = 23.4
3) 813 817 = 21.6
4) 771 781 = 23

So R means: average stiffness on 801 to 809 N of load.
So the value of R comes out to 24.5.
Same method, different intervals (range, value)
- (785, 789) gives 25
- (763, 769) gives 25.4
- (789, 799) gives 22.6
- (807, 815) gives 23.2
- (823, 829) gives 22.7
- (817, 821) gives 22.6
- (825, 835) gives 21.6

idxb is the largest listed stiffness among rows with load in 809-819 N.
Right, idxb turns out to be 24.6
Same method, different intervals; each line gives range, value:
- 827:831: 22.3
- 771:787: 25.6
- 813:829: 23.9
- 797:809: 26.7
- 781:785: 22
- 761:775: 26.4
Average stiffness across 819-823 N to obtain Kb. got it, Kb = 23.8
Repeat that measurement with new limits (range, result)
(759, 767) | 26.4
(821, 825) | 23.9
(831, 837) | 21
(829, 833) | 21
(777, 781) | 23.1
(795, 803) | 23.5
